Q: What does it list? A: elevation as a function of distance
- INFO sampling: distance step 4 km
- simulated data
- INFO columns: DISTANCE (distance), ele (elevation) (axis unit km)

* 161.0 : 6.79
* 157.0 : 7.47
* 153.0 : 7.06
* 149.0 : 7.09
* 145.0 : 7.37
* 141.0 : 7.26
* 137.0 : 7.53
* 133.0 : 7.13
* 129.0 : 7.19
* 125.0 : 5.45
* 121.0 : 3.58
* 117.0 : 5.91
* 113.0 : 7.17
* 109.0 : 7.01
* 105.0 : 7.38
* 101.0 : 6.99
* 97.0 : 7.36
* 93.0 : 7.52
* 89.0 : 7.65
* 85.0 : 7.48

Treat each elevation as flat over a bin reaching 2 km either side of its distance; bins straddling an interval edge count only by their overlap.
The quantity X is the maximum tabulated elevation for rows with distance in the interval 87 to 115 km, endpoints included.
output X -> 7.65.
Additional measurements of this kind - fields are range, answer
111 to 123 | 7.17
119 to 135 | 7.19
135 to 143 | 7.53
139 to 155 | 7.37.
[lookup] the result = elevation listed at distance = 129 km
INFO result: 7.19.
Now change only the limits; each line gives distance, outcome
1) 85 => 7.48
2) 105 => 7.38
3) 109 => 7.01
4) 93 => 7.52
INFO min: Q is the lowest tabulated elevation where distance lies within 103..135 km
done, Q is 3.58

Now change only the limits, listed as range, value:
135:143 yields 7.26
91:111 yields 6.99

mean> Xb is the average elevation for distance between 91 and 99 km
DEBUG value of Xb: 7.44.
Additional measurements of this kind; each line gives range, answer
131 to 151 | 7.28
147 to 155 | 7.07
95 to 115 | 7.18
